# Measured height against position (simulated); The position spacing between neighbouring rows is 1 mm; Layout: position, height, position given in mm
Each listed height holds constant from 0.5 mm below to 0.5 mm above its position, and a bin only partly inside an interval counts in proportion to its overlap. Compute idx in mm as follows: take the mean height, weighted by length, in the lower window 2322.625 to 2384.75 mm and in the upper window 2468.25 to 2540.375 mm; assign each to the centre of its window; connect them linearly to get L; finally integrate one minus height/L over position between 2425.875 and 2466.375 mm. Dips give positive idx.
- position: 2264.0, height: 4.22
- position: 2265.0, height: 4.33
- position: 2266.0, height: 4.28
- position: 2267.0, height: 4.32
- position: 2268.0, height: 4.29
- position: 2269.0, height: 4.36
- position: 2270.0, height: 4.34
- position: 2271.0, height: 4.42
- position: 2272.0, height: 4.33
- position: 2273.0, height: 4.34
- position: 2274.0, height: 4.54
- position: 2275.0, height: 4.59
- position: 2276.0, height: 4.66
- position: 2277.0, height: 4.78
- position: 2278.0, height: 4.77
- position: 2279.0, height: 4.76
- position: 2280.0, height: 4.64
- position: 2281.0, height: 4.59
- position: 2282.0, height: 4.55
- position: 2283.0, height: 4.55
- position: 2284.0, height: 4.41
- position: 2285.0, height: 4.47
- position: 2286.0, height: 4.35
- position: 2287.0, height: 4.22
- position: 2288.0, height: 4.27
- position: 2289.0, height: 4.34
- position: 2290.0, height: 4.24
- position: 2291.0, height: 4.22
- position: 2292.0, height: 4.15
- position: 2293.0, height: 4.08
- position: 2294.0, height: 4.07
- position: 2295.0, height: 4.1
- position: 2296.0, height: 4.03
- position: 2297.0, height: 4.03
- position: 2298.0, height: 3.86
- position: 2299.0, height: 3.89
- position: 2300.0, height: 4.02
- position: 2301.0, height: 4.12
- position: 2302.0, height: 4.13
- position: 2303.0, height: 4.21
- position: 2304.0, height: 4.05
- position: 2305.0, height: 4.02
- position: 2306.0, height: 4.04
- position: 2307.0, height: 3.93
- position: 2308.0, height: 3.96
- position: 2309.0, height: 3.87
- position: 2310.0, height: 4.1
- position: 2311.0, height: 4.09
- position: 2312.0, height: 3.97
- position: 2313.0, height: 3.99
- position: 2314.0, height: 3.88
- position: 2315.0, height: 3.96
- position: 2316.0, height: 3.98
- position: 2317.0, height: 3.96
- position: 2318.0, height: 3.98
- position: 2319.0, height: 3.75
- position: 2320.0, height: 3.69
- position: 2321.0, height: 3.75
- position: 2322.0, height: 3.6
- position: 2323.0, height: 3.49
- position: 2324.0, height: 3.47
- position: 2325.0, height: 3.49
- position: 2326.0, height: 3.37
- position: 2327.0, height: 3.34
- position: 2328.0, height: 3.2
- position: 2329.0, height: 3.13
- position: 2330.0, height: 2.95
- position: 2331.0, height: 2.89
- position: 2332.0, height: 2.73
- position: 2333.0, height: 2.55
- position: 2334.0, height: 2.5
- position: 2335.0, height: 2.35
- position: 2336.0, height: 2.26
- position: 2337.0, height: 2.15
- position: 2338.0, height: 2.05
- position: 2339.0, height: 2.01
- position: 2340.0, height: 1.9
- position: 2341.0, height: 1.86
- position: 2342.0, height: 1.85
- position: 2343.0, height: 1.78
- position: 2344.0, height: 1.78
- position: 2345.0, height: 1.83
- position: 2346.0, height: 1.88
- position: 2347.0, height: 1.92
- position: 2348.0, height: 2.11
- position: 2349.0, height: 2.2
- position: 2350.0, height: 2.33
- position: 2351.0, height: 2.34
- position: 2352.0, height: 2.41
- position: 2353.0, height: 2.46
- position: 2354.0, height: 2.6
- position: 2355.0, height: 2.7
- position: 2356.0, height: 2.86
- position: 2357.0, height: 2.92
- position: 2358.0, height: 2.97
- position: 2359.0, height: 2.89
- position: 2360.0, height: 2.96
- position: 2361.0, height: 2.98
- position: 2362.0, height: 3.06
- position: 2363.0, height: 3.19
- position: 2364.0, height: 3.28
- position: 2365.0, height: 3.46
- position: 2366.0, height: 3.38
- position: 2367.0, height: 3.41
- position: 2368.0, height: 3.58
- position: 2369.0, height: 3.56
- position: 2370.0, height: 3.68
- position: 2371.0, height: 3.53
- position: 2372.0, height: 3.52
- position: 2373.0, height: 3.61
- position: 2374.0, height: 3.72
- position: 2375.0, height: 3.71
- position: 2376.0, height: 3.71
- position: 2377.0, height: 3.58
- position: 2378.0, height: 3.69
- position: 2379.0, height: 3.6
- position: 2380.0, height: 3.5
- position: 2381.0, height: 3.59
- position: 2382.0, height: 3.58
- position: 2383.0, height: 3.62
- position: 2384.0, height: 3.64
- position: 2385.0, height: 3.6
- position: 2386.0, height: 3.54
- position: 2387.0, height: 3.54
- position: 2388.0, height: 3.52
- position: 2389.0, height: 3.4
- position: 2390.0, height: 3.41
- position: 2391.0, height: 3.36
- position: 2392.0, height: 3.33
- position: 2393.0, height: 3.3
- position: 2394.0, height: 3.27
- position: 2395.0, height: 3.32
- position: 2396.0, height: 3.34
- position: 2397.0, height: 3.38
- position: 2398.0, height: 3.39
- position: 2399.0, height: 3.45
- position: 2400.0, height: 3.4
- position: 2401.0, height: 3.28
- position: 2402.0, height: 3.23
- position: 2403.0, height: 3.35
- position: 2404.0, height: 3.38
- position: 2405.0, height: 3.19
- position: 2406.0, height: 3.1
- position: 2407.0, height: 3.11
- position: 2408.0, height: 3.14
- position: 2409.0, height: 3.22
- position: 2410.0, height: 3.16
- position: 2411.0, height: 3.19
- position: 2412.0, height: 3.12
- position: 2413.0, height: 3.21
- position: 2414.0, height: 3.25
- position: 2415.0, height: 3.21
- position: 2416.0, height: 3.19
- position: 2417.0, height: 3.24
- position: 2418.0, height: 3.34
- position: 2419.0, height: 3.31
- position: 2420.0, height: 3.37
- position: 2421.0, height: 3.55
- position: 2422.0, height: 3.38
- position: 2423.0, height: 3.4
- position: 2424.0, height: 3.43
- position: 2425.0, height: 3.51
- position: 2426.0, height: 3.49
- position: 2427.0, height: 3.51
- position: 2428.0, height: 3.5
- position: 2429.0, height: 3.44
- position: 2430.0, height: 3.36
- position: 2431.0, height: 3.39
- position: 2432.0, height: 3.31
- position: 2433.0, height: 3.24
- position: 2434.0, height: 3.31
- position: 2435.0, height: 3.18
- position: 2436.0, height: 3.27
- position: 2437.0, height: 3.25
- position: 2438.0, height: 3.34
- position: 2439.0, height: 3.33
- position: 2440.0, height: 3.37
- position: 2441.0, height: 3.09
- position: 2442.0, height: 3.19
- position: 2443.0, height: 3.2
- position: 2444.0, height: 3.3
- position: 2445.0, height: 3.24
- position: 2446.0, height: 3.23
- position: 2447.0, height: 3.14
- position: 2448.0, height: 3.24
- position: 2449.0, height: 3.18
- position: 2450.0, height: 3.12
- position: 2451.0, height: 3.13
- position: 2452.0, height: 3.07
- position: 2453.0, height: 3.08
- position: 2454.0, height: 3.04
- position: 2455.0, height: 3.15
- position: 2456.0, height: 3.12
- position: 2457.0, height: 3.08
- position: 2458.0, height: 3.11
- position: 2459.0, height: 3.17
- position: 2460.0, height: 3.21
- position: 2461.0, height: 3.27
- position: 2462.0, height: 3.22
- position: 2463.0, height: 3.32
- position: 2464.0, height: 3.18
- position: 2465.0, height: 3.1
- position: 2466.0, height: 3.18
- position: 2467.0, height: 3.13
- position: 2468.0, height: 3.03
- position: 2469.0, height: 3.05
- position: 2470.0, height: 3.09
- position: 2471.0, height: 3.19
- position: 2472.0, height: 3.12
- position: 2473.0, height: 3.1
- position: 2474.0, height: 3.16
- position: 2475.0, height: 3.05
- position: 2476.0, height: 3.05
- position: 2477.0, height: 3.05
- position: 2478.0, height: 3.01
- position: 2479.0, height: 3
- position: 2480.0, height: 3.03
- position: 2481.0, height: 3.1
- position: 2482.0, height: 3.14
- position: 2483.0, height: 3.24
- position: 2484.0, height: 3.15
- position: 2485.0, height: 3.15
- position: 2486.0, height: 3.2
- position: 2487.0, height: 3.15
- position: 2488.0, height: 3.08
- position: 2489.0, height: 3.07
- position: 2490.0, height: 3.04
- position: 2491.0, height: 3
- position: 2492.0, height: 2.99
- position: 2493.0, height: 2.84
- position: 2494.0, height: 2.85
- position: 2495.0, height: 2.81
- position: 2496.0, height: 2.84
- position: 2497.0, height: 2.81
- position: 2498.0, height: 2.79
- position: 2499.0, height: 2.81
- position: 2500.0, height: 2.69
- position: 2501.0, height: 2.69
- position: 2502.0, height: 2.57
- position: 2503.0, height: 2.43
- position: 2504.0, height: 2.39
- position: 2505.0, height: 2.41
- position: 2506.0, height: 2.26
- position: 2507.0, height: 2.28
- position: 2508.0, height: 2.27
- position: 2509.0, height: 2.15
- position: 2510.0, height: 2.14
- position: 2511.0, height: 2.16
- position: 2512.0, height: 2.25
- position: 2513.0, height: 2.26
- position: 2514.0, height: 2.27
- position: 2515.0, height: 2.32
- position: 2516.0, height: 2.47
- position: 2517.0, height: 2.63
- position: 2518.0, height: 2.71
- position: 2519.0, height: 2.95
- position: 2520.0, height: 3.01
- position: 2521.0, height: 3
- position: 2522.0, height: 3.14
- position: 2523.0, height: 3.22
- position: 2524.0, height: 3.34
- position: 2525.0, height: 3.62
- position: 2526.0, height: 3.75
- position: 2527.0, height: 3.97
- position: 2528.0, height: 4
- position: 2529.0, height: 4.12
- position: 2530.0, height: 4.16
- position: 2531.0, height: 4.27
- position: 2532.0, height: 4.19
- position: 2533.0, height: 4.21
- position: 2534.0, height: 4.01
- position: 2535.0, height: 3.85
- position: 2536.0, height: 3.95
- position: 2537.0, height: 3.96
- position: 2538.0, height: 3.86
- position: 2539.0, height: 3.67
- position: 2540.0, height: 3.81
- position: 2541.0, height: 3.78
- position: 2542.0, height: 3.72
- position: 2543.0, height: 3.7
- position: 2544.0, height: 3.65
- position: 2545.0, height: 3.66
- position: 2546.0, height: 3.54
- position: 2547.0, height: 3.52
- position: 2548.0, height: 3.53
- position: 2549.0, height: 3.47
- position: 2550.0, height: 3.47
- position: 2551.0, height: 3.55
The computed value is -3.0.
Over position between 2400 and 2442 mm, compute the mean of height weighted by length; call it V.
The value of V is 3.3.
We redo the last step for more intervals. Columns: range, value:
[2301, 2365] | 3.06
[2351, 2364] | 2.83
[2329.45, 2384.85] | 2.86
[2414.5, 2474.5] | 3.24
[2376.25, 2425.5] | 3.37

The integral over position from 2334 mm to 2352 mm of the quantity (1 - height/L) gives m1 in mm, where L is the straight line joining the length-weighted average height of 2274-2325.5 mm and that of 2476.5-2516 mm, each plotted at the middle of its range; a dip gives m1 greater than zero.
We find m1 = 8.3 mm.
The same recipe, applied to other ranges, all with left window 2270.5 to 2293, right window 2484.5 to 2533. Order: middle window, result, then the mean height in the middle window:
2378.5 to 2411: 2.8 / 3.38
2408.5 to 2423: 1.2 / 3.27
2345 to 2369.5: 7.2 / 2.79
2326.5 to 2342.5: 6.3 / 2.48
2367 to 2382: 0.9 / 3.6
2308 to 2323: 1.2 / 3.89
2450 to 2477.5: 1.0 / 3.13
